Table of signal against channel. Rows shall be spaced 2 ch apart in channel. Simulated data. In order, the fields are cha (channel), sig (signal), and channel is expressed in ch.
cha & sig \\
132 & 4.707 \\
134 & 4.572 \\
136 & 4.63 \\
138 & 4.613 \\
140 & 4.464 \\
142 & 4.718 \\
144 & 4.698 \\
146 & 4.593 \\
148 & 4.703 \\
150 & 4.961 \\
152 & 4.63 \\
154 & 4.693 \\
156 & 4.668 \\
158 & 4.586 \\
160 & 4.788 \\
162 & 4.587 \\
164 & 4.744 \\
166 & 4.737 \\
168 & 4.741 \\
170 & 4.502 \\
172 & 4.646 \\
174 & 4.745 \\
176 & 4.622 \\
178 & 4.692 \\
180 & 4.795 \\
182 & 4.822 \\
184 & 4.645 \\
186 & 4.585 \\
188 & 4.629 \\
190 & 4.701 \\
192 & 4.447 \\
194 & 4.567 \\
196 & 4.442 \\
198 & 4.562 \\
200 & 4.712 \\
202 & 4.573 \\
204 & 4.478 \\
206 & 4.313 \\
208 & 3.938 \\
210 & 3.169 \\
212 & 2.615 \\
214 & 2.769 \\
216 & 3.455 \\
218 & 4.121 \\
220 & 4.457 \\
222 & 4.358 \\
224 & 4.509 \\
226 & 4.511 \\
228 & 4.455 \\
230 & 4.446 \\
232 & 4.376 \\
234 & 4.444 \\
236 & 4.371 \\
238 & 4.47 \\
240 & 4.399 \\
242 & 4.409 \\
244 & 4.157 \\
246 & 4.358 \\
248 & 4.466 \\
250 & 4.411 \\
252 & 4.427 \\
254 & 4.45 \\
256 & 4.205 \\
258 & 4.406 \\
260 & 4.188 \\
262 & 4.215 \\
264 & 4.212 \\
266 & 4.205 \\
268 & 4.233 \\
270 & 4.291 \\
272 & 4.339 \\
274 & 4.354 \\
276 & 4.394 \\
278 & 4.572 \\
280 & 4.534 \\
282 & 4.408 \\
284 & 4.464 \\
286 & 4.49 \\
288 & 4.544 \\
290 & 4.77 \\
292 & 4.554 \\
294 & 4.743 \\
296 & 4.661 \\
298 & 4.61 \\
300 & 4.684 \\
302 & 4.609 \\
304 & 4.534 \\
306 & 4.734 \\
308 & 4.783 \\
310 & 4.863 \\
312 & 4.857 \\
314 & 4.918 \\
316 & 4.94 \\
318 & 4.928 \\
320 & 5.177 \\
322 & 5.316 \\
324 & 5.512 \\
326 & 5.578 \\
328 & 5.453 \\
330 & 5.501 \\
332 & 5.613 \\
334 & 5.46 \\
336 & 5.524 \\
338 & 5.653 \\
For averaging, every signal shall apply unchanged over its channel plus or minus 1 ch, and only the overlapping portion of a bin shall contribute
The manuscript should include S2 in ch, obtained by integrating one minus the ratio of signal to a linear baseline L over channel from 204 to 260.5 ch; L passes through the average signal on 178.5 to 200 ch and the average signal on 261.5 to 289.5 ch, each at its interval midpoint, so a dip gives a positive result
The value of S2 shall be 4.2 ch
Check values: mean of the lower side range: 4.63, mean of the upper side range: 4.39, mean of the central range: 4.17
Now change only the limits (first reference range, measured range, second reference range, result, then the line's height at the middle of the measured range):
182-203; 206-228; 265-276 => 3.20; 4.5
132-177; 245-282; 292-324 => 3.39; 4.79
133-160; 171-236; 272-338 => 5.58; 4.74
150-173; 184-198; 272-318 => 0.30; 4.67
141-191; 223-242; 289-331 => 1.44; 4.8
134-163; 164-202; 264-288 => -0.46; 4.59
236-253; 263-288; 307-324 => 1.48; 4.66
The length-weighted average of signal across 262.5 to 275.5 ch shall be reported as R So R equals 4.27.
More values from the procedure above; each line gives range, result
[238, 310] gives 4.46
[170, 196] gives 4.64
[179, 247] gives 4.3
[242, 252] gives 4.36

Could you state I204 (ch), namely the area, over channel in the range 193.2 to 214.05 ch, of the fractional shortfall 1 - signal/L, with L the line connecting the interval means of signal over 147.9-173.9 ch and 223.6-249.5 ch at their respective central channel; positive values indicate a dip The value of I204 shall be 2.2 ch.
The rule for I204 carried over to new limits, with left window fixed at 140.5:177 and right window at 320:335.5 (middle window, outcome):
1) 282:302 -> 2.6 ch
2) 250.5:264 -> 2.2 ch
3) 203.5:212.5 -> 2.2 ch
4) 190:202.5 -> 0.8 ch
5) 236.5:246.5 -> 1.4 ch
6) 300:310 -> 1.3 ch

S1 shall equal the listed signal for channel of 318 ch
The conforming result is 4.928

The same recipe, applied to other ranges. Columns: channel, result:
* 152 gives 4.63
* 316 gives 4.94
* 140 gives 4.464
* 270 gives 4.291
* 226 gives 4.511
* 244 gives 4.157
